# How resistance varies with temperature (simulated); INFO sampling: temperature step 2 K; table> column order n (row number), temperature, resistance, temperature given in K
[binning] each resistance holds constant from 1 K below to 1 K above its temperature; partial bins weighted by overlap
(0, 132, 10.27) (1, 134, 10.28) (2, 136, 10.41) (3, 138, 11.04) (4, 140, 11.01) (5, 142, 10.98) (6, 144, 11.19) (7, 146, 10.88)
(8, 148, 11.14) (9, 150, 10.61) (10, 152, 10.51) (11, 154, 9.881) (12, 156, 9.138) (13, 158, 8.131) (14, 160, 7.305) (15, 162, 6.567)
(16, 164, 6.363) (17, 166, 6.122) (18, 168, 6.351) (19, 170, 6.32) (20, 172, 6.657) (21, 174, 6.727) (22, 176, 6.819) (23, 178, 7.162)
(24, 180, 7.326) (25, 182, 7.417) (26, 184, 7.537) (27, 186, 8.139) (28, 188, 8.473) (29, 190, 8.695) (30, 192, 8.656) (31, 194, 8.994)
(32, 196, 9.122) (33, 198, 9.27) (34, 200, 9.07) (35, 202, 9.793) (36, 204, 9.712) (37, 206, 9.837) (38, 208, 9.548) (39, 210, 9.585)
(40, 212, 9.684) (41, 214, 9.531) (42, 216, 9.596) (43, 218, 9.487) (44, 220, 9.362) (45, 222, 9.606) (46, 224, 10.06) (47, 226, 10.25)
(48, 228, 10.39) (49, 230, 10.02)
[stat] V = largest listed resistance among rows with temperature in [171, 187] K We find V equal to 8.139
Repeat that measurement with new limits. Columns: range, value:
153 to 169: 9.881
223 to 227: 10.25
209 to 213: 9.684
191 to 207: 9.837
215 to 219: 9.596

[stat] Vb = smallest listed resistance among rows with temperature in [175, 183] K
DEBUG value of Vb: 6.819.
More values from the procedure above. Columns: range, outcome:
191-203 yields 8.656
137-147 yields 10.88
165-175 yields 6.122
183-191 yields 7.537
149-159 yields 8.131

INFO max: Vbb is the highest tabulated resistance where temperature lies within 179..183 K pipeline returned 7.417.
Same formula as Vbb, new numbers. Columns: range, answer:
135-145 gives 11.19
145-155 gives 11.14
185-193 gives 8.695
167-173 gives 6.657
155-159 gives 9.138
